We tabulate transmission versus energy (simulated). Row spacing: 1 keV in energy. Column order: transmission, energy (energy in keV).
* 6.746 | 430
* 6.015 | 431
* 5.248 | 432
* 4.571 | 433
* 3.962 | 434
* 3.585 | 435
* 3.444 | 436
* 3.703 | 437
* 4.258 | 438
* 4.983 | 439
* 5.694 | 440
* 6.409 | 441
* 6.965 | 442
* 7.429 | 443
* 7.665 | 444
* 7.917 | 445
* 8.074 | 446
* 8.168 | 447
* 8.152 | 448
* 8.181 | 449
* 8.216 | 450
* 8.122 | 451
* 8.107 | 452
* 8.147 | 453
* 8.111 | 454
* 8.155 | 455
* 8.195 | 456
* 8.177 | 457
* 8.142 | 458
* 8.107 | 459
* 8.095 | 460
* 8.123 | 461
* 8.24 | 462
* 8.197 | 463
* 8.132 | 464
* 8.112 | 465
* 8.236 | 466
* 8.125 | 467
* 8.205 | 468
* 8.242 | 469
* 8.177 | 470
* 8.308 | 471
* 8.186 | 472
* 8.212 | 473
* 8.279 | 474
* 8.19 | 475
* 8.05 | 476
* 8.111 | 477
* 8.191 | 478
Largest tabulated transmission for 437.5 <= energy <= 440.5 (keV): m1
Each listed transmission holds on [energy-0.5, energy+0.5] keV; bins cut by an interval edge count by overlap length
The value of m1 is 5.694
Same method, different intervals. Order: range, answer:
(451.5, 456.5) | 8.195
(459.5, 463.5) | 8.24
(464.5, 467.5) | 8.236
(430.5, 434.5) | 6.015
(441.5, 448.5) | 8.168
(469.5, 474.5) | 8.308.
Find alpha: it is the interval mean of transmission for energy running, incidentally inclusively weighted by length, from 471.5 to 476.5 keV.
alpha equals 8.18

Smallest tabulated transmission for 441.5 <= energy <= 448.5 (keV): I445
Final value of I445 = 6.965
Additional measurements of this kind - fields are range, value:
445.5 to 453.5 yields 8.074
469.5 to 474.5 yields 8.177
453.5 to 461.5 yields 8.095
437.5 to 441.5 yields 4.258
